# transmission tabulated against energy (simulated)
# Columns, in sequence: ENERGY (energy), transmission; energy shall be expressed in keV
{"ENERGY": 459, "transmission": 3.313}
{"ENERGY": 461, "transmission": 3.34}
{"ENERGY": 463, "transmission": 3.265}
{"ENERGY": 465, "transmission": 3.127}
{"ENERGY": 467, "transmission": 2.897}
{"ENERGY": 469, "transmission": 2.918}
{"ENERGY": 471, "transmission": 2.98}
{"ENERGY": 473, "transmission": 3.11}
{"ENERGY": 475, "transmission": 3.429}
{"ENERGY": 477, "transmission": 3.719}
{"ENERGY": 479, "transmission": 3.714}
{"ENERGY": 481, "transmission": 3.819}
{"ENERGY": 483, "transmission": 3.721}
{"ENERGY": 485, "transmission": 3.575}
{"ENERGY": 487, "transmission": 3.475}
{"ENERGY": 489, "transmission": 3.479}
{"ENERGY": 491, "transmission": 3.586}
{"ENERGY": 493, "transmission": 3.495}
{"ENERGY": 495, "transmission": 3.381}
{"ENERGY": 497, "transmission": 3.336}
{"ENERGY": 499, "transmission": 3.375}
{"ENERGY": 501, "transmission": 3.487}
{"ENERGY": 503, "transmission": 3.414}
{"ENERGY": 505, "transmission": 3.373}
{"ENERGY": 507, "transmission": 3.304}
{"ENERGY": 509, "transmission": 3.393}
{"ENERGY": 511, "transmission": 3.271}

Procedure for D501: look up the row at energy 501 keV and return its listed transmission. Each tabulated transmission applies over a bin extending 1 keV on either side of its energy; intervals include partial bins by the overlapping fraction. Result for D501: 3.487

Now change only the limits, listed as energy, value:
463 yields 3.265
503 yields 3.414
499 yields 3.375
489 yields 3.479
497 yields 3.336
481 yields 3.819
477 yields 3.719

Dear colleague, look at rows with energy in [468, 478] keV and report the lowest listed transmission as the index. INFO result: 2.918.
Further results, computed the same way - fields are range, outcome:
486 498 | 3.336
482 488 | 3.475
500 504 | 3.414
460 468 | 2.897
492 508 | 3.304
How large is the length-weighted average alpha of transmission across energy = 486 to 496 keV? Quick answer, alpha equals 3.48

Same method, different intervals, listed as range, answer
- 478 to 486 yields 3.71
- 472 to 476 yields 3.27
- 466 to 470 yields 2.91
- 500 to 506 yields 3.42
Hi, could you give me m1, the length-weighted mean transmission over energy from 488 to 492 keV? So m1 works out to 3.53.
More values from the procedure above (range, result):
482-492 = 3.57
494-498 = 3.36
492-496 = 3.44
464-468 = 3.01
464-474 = 3.01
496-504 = 3.4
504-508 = 3.34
